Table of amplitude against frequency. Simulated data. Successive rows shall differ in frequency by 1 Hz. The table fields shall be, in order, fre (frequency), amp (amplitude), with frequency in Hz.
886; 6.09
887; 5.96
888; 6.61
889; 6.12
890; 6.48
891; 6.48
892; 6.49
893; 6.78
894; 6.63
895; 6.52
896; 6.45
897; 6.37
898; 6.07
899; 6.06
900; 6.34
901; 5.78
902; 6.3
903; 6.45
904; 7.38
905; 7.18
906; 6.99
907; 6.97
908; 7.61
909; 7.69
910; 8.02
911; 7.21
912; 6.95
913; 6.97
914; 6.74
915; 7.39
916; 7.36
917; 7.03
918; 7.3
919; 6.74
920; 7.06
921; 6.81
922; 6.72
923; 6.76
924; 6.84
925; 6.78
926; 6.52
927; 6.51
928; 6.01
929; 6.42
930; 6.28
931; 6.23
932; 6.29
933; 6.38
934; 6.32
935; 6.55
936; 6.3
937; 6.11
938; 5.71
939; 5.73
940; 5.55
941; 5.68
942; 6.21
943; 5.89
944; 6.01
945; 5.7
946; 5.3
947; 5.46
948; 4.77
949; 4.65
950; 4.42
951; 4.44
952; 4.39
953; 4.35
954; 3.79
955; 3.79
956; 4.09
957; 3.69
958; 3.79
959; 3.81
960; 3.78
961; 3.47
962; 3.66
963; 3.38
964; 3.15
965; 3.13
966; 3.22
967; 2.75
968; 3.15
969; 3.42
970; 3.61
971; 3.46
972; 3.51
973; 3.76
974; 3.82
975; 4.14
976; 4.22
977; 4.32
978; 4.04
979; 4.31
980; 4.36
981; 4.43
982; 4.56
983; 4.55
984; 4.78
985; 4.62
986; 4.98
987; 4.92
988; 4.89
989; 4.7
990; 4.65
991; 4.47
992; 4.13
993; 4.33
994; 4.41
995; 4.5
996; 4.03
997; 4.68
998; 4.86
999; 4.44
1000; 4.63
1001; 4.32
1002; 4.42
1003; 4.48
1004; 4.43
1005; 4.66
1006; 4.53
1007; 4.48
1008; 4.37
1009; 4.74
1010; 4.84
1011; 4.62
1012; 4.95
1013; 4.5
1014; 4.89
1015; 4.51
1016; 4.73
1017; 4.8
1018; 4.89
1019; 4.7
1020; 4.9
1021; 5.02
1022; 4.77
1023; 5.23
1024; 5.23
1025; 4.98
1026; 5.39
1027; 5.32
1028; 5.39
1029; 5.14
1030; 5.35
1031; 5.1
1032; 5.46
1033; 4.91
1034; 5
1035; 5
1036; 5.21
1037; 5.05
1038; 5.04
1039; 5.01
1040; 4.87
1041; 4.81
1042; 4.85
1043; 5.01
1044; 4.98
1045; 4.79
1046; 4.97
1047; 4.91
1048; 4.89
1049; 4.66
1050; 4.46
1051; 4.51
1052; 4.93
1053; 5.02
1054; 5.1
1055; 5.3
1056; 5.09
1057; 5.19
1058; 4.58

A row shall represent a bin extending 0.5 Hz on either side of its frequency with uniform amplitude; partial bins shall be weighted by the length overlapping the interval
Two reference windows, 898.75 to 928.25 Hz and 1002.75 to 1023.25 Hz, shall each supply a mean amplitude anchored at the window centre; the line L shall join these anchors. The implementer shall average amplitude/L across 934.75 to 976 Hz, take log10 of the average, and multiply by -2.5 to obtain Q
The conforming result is 0.34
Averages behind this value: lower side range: 6.9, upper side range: 4.71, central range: 4.41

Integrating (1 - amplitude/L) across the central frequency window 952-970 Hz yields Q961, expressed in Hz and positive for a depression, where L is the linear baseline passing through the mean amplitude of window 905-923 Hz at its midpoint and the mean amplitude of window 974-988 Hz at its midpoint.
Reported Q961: 5.8 Hz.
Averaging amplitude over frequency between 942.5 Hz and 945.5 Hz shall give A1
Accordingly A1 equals 5.87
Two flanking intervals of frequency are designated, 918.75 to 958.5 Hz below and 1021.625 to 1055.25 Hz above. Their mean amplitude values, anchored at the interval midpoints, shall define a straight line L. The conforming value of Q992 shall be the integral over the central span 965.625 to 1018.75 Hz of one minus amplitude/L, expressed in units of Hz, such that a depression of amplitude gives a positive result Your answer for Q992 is 9.5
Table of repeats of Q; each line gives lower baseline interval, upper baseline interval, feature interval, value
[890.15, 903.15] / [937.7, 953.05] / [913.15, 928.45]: -0.17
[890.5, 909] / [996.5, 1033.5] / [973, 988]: 0.21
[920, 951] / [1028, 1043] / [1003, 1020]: 0.14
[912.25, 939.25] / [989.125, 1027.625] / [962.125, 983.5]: 0.41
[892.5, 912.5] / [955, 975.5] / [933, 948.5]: -0.21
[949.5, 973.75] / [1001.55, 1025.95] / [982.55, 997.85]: -0.08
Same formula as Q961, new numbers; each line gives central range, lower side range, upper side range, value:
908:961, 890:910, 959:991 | -3.83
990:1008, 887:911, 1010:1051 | 3.03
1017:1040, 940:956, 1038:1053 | -1.02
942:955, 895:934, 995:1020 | 2.27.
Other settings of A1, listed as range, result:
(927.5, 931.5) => 6.24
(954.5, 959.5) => 3.83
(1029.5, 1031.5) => 5.22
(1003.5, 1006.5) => 4.54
